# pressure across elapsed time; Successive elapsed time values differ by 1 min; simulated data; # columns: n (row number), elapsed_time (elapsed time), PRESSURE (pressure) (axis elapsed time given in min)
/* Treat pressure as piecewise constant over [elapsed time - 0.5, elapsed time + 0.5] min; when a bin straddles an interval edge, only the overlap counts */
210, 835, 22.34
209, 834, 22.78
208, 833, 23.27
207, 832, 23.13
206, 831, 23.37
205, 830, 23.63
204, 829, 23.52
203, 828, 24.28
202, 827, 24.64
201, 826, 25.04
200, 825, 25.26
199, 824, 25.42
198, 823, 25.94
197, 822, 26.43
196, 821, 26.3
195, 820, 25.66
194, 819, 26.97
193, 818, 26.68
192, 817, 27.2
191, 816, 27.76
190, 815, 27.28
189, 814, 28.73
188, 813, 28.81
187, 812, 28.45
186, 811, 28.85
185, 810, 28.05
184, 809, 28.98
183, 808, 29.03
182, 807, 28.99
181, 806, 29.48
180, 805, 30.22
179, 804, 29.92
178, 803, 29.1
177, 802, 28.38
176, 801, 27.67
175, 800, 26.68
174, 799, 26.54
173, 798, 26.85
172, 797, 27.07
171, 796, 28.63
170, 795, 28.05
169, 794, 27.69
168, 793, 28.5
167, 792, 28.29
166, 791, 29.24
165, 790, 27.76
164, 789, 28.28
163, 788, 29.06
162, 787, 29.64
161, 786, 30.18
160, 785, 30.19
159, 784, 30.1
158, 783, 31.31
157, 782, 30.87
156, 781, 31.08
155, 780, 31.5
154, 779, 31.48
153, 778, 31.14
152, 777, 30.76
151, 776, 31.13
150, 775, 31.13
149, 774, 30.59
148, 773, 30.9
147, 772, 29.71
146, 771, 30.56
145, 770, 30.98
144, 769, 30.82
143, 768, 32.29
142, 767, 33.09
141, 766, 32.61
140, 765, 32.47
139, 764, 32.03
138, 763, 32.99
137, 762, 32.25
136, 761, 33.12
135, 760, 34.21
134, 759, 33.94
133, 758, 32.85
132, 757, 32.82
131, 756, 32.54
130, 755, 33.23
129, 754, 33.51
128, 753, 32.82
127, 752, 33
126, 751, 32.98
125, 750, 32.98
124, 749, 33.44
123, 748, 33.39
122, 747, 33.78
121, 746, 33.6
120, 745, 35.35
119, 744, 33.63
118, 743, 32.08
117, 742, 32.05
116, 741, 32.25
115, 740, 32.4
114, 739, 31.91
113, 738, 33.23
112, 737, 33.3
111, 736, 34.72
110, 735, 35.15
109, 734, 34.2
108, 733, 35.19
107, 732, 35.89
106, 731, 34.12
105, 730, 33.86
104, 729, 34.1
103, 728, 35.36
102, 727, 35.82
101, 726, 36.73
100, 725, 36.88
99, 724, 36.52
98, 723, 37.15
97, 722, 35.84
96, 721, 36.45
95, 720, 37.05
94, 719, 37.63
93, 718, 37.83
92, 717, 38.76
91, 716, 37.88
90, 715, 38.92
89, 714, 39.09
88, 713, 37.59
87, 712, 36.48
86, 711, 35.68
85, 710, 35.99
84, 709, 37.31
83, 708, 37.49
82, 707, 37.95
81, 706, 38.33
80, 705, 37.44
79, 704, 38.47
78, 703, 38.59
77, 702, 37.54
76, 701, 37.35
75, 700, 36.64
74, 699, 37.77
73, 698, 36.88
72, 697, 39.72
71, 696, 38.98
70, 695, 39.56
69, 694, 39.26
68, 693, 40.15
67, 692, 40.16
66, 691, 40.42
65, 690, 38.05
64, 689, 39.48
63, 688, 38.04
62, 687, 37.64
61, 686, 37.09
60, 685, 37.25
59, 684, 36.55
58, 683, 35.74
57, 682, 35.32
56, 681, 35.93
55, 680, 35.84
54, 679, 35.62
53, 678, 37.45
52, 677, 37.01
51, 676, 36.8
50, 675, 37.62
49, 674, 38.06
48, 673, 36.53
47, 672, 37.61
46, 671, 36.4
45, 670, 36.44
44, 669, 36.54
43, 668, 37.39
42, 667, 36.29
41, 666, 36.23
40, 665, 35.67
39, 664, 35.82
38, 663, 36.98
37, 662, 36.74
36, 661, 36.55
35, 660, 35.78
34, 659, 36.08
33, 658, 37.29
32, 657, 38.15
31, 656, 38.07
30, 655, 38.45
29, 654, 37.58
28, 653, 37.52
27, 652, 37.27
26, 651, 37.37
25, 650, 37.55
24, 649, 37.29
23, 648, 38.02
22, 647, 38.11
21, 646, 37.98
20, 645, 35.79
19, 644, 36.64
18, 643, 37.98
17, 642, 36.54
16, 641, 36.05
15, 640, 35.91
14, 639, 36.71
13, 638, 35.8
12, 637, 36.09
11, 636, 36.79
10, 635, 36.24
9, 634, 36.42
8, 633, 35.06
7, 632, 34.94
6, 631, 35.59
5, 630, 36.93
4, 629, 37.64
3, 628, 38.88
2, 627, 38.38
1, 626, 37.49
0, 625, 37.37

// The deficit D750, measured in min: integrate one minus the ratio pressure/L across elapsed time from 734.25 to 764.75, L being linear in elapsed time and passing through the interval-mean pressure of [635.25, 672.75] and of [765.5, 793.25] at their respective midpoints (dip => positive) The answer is -1.1 min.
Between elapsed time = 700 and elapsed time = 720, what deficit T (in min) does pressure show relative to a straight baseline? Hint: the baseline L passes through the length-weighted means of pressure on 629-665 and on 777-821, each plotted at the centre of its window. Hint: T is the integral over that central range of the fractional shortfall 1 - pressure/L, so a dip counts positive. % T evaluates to -2.5 min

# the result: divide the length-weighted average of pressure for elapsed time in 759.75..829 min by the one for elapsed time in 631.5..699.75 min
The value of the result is 0.78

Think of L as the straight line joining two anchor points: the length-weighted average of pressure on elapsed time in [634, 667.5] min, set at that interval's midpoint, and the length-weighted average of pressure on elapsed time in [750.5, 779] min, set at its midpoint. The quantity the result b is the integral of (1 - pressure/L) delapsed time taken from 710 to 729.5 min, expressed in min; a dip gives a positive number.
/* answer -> -1.7 min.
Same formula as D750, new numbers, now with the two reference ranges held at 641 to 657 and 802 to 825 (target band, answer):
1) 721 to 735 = -1.1 min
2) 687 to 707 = -2.2 min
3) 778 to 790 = -0.3 min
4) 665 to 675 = -0.2 min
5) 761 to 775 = -0.5 min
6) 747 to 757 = -0.5 min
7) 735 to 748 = -0.5 min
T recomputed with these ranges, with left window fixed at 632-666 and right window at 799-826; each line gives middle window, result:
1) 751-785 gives -2.0 min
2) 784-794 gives 0.0 min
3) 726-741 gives -1.0 min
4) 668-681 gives -0.5 min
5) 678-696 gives -1.6 min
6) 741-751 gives -0.6 min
